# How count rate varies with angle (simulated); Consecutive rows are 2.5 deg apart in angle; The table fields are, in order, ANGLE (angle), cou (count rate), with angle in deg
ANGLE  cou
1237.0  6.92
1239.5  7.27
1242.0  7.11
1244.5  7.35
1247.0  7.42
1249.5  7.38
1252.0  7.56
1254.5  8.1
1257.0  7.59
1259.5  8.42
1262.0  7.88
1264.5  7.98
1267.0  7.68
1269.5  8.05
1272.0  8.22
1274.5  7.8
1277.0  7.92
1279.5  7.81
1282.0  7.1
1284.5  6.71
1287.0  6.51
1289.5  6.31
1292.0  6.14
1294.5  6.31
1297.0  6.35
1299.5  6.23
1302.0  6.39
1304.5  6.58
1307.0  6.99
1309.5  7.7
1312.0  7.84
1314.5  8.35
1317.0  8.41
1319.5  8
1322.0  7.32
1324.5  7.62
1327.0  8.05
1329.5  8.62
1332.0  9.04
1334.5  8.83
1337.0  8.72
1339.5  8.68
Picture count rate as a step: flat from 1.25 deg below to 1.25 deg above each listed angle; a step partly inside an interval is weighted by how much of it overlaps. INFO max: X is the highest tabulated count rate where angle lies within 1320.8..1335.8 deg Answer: 9.04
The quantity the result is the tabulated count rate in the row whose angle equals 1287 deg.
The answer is 6.51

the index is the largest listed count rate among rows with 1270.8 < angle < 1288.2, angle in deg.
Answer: 8.22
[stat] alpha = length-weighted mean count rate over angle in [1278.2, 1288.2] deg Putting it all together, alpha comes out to 7.04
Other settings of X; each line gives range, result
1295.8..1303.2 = 6.39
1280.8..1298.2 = 7.1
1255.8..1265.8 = 8.42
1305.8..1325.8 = 8.41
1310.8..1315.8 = 8.35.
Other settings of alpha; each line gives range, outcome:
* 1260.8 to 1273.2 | 7.96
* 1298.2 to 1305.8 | 6.4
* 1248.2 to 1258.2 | 7.66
